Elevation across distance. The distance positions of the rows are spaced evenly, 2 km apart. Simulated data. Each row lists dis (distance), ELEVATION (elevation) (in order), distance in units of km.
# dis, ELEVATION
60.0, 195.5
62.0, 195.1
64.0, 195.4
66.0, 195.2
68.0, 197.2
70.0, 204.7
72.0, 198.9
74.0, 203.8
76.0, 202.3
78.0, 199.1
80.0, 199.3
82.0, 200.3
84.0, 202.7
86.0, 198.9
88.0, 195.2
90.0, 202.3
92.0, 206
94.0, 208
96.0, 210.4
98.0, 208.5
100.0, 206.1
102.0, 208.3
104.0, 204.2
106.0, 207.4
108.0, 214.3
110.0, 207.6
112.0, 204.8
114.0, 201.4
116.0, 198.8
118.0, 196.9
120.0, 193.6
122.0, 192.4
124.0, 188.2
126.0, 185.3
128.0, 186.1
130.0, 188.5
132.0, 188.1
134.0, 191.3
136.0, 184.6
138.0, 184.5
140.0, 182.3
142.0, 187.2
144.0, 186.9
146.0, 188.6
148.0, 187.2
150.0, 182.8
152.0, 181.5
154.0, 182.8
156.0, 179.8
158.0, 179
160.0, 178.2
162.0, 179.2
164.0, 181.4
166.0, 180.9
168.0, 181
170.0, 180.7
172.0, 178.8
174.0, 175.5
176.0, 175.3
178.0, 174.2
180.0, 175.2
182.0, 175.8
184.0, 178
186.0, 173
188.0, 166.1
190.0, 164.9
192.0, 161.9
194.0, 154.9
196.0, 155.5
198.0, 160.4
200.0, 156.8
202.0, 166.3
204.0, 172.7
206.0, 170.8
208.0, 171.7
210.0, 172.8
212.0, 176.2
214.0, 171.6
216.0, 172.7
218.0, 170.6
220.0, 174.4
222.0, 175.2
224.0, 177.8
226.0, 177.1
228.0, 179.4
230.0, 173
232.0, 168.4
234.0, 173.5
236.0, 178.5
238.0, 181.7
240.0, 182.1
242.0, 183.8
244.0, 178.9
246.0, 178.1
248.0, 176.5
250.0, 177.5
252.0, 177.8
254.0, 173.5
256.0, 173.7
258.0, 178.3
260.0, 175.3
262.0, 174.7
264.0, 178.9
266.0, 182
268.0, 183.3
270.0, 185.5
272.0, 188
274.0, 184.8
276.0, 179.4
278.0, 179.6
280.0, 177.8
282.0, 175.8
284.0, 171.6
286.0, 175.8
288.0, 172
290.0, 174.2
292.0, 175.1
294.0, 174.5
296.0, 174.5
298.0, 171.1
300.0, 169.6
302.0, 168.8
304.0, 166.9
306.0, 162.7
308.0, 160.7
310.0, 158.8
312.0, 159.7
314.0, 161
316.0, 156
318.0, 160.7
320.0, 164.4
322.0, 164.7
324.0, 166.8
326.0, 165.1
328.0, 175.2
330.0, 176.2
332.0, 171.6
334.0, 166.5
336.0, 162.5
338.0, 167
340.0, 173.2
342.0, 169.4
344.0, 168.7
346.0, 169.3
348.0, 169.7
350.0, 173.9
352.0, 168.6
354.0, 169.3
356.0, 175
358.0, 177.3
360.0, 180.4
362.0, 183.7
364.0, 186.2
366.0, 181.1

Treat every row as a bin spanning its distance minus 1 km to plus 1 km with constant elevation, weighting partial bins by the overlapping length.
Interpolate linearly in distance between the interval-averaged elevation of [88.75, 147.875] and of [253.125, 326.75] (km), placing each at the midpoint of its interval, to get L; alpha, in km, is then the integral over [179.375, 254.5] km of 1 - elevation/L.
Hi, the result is 4.1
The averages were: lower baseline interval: 197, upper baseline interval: 172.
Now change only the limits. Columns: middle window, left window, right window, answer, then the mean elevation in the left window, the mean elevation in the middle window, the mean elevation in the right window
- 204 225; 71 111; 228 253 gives 1.0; 204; 173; 178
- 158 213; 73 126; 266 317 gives 4.9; 202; 172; 172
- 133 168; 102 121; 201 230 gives 1.6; 203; 183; 174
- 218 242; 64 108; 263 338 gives 0.7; 203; 177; 171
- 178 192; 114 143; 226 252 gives 0.9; 190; 172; 178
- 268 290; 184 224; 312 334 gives -1.6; 168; 179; 166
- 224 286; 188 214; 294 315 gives -4.7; 166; 178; 166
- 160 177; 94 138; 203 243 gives 0.7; 198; 179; 175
